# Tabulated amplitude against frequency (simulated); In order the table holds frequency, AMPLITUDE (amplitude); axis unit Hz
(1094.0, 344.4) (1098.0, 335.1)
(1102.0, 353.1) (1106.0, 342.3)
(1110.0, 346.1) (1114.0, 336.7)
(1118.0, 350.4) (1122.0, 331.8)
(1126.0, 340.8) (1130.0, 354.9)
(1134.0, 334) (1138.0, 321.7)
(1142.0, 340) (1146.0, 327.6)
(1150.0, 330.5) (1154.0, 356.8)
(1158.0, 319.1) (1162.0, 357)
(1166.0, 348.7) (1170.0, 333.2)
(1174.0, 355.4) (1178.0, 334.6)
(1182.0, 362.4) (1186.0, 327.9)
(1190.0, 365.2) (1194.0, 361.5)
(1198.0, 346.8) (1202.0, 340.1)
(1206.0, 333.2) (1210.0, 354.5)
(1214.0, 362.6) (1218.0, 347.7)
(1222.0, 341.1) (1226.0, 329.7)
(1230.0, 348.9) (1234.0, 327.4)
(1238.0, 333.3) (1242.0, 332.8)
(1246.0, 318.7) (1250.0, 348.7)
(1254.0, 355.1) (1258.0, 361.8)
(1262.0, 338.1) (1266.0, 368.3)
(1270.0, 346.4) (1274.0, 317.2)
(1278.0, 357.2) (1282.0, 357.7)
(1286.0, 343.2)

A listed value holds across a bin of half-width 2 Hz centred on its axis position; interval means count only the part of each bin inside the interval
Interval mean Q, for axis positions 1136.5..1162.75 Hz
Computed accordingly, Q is 335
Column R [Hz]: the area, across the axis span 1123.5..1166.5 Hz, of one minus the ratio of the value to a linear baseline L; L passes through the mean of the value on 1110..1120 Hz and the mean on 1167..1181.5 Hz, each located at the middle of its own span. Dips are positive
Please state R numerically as 0.6 Hz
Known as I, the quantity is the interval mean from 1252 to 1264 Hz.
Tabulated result 352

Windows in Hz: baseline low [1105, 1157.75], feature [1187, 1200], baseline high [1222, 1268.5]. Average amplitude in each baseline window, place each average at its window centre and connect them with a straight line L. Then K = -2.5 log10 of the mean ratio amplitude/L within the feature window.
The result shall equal -0.047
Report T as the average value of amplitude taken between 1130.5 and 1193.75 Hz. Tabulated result 342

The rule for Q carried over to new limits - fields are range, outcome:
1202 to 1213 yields 345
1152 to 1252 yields 343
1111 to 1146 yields 338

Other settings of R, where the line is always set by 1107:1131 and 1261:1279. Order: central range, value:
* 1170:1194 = -0.3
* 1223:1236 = 0.3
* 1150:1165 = 0.0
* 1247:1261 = -0.3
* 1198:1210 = 0.1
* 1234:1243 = 0.3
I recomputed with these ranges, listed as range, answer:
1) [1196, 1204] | 343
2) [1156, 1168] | 342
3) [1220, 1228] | 335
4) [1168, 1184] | 346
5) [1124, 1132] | 348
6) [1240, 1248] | 326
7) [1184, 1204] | 348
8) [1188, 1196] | 363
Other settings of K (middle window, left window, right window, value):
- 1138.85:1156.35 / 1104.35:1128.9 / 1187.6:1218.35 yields 0.03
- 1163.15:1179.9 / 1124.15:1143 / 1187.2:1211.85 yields 0.00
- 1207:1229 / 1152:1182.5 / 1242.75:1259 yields -0.01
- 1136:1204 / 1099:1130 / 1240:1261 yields 0.00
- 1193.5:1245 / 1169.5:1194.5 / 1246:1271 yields 0.02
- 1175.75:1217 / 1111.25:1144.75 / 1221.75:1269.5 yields -0.03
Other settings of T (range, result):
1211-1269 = 344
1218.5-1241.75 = 337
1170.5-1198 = 350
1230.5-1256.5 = 337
